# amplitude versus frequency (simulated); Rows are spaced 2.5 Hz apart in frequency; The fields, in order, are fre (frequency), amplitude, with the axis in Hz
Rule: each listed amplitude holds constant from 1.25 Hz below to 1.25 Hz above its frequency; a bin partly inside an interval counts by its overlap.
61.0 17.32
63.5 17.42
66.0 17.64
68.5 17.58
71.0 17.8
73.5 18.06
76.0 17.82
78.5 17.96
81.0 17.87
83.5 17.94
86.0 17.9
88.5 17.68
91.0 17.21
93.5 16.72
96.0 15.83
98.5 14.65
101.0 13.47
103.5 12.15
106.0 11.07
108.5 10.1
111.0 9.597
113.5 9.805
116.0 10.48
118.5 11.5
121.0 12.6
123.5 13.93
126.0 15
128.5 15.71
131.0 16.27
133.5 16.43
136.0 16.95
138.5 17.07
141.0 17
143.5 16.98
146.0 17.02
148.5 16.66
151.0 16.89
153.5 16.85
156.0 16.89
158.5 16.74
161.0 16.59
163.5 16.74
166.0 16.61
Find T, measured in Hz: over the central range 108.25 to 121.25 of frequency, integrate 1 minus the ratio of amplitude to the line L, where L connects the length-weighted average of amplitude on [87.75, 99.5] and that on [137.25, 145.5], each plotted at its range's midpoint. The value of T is 4.76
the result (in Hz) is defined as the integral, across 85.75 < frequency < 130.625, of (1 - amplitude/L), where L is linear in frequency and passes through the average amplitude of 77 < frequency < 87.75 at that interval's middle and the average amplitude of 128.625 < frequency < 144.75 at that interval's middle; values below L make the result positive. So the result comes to 9.7 Hz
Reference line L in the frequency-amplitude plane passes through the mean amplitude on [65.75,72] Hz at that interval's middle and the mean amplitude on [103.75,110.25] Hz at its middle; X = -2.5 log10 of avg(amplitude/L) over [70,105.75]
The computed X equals -0.16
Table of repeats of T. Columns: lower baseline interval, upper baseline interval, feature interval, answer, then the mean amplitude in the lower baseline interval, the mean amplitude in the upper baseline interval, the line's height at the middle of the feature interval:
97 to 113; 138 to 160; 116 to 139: -0.4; 11.8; 16.9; 14.4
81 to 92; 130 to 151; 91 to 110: 4.2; 17.7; 16.8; 17.5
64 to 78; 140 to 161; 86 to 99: 0.6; 17.8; 16.9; 17.5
